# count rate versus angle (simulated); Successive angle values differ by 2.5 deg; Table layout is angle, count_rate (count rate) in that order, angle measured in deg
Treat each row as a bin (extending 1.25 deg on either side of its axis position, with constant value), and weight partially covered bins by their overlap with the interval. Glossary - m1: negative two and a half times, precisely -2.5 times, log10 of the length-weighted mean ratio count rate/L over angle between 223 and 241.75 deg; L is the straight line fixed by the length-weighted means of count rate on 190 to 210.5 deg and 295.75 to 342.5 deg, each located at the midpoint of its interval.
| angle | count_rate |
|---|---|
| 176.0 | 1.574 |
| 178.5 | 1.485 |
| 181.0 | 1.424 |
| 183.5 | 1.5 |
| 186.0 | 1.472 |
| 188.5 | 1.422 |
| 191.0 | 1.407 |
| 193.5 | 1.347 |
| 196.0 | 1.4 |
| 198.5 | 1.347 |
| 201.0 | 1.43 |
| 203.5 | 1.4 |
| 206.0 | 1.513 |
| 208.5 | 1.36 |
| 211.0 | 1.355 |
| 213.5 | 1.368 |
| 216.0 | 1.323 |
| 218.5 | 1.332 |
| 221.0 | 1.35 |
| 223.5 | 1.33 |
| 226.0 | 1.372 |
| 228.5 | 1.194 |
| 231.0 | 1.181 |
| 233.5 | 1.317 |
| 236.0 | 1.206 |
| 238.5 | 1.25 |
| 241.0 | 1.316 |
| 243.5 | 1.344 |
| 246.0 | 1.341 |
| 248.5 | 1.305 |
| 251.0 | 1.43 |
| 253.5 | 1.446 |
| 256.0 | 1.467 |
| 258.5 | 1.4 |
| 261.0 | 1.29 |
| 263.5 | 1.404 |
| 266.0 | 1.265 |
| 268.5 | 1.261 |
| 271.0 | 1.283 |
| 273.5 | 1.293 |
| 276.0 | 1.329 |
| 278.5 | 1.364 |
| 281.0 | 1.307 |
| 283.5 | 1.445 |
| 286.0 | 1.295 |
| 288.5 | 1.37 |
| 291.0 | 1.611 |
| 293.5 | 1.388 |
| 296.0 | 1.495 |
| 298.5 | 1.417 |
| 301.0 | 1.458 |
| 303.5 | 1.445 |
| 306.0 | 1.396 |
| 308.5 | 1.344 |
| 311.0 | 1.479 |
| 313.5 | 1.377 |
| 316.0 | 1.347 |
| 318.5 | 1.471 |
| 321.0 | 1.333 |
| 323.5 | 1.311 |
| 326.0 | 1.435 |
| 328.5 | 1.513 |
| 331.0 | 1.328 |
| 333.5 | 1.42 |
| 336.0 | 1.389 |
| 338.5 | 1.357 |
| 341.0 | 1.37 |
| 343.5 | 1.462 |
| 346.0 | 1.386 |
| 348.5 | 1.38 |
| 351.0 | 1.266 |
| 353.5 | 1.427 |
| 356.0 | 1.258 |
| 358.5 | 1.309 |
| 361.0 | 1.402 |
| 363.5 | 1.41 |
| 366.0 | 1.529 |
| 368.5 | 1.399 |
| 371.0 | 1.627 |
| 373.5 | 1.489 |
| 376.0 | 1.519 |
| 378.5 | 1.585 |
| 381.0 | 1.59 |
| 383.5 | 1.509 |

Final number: 0.108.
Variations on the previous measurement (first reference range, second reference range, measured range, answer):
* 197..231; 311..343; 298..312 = -0.03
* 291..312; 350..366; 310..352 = 0.01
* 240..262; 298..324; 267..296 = 0.02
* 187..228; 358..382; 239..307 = 0.04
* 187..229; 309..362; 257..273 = 0.05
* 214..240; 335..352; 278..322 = -0.05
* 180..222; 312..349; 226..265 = 0.05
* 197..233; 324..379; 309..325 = 0.01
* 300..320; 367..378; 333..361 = 0.08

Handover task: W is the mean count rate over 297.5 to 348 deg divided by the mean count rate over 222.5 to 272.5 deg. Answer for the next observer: 1.1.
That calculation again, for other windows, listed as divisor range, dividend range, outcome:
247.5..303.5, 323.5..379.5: 1.03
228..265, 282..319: 1.07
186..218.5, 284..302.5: 1.03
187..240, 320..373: 1.04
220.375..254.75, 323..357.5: 1.05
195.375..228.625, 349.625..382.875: 1.06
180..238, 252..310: 1.02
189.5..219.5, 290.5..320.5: 1.03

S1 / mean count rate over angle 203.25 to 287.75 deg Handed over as 1.34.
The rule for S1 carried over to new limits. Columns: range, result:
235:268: 1.34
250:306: 1.38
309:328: 1.4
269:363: 1.38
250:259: 1.44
